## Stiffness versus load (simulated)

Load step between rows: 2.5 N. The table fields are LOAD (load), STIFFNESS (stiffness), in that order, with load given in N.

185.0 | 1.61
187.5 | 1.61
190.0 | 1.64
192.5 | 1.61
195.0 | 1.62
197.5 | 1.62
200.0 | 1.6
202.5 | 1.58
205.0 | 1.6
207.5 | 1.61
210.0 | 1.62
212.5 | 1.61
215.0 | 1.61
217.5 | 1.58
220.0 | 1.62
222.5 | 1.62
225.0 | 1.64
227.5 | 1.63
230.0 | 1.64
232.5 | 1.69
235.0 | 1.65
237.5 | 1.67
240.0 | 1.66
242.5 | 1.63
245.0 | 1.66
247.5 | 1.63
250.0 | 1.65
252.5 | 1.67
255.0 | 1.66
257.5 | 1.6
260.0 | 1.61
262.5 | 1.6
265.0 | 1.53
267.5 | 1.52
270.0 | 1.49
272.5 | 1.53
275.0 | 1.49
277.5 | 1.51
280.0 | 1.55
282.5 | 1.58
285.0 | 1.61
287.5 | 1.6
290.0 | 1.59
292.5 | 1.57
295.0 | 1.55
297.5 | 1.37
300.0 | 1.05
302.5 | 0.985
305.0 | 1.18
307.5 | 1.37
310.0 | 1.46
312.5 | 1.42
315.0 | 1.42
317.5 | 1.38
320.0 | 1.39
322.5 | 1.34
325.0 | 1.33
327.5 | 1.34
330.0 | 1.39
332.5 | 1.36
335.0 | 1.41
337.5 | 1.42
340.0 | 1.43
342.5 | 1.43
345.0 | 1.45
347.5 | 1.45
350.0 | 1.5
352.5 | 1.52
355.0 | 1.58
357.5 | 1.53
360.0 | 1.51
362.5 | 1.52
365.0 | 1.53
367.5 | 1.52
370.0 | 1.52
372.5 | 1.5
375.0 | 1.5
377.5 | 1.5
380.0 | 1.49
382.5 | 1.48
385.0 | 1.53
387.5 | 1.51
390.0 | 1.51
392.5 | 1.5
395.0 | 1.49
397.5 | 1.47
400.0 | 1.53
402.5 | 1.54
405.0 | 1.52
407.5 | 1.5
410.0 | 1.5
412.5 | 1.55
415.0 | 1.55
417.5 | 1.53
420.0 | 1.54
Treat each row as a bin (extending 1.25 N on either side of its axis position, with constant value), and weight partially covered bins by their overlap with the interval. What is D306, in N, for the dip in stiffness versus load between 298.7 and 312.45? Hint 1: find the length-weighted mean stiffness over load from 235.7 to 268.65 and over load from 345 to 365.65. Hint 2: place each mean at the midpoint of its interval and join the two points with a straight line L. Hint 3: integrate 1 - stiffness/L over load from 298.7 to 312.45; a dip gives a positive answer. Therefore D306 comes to 3.0 N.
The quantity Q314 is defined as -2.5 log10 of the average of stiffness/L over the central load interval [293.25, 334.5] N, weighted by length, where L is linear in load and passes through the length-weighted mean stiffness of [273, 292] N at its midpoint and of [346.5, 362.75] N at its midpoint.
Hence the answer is 0.15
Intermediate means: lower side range 1.56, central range 1.34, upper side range 1.52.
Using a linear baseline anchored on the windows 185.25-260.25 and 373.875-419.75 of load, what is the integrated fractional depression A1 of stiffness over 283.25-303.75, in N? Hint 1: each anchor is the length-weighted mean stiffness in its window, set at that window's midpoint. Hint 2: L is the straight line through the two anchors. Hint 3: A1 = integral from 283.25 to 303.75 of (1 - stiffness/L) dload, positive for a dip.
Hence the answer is 2.1 N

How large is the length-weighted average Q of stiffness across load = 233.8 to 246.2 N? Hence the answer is 1.65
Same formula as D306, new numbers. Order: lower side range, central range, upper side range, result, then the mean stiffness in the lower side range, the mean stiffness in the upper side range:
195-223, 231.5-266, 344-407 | -1.2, 1.61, 1.51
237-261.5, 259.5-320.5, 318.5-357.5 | 3.6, 1.64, 1.43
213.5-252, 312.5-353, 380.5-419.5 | 4.0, 1.64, 1.51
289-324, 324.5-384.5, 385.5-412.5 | -1.3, 1.36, 1.51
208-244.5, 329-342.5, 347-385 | 1.2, 1.63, 1.51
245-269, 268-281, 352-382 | 0.7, 1.61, 1.52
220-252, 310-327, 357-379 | 2.0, 1.65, 1.51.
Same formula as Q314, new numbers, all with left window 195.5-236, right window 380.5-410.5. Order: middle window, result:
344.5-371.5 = 0.01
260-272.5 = 0.03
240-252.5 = -0.03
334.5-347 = 0.08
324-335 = 0.14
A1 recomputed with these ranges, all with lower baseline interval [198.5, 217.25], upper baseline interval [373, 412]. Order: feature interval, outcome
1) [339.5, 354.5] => 0.58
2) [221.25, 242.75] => -0.79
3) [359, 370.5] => 0.00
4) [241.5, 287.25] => -0.32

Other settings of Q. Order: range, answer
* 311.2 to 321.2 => 1.4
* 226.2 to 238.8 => 1.66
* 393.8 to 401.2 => 1.5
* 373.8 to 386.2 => 1.5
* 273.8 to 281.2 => 1.52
